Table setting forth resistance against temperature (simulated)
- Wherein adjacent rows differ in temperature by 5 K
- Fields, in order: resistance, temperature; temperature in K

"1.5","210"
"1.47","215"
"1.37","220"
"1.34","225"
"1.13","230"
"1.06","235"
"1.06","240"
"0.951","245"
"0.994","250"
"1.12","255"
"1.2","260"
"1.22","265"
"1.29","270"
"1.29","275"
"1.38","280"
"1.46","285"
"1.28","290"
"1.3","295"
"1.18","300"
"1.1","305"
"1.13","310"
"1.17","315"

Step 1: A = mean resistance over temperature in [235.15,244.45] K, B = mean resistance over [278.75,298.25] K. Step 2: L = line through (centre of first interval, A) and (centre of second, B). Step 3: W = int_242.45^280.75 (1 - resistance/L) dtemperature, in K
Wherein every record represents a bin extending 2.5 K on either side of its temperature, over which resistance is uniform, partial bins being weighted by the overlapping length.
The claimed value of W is 0.3 K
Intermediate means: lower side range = 1.04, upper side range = 1.35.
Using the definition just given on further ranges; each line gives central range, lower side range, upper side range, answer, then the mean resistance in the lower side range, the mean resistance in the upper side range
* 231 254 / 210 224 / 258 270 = 5.02 K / 1.43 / 1.23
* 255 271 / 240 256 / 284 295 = -1.10 K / 1.02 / 1.34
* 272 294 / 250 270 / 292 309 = -3.09 K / 1.17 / 1.19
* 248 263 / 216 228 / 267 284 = 2.56 K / 1.36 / 1.33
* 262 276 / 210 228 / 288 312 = 0.14 K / 1.4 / 1.2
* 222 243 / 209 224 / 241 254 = 1.08 K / 1.43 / 1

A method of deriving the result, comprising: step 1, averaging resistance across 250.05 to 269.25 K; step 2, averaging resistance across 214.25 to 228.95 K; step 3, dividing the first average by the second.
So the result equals 0.86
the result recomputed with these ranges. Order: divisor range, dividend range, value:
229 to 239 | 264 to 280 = 1.19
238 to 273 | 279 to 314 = 1.12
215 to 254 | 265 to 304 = 1.13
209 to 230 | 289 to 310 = 0.87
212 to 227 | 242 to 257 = 0.73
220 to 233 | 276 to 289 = 1.11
